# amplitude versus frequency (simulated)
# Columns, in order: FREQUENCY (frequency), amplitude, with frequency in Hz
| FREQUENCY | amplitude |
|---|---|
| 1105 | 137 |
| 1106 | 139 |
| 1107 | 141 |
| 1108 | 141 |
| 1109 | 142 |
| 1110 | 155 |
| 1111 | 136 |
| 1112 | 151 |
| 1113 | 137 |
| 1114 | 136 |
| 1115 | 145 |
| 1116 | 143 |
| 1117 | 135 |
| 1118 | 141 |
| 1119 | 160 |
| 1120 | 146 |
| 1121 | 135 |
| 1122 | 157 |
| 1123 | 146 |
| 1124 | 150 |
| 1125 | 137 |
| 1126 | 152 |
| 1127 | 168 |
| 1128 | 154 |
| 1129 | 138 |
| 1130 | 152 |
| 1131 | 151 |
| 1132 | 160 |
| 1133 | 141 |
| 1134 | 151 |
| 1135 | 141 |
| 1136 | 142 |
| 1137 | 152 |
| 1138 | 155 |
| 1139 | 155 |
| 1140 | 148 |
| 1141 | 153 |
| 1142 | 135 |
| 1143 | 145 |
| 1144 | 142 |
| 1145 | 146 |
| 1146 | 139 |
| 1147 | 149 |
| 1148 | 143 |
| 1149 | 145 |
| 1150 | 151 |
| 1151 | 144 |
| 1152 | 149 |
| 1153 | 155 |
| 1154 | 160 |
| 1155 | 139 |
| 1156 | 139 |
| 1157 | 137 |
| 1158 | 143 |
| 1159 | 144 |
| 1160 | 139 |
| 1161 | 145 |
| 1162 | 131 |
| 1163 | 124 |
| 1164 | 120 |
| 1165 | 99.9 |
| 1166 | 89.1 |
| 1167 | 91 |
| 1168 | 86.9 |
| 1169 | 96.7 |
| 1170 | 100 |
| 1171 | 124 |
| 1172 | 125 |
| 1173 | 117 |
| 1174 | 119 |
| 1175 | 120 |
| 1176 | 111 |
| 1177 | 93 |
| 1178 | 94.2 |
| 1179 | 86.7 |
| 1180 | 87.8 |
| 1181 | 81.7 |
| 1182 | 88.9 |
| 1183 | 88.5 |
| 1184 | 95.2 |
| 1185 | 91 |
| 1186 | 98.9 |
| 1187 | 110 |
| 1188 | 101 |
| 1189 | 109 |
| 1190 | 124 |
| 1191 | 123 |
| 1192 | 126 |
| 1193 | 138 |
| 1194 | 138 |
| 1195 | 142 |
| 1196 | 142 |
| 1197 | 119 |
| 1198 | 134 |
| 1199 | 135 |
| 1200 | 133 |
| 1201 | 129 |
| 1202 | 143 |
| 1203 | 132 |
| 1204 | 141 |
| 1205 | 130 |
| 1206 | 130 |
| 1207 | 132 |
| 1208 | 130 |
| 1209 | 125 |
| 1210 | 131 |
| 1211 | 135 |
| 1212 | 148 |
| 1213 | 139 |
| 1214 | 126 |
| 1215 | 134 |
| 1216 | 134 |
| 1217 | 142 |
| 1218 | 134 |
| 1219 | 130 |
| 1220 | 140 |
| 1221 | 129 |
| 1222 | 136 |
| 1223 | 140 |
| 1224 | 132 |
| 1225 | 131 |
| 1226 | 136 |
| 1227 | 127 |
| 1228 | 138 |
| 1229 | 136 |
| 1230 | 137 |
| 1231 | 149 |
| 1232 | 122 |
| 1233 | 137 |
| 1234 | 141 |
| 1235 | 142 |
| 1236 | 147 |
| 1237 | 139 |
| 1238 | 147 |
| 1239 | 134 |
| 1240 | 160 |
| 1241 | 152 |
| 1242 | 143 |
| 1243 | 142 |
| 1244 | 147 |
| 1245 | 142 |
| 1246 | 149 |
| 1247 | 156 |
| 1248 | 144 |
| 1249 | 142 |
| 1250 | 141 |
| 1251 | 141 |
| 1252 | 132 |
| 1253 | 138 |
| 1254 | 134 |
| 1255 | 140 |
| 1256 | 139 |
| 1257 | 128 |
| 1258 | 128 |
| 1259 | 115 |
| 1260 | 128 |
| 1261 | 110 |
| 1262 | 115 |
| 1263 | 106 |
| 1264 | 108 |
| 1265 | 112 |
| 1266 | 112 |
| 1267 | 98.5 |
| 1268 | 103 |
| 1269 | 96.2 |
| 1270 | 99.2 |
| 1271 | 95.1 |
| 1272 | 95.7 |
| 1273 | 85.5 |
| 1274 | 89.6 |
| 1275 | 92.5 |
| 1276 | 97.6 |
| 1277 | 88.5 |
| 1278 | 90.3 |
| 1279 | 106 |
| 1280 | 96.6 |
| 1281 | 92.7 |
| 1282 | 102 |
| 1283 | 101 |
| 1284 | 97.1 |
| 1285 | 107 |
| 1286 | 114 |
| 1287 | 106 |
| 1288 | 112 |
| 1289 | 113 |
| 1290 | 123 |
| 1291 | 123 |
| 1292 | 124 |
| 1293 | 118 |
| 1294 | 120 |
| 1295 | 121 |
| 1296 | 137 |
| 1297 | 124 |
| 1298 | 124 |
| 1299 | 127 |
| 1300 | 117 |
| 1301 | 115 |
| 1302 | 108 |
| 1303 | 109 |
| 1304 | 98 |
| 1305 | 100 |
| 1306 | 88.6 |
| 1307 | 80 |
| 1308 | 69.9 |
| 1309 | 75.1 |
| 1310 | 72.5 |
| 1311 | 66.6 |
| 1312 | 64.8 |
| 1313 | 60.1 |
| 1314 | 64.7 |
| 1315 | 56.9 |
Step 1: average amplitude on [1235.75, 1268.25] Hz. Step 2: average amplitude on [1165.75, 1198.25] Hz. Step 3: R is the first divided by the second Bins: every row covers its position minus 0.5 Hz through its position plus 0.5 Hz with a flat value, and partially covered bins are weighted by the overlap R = 1.22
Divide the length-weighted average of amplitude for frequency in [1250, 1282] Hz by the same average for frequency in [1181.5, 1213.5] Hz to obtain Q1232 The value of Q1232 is 0.9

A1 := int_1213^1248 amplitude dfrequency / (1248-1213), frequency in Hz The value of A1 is 139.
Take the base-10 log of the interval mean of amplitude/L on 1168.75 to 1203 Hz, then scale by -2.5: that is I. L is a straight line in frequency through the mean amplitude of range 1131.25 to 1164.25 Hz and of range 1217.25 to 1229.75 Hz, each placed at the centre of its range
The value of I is 0.22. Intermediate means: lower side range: 145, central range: 114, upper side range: 134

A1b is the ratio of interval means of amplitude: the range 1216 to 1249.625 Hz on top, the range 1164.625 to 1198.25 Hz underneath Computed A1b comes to 1.29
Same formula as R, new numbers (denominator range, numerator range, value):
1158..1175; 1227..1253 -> 1.22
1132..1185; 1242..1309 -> 0.90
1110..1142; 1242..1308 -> 0.78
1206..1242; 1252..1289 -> 0.79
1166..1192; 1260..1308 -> 1.03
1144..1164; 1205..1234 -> 0.94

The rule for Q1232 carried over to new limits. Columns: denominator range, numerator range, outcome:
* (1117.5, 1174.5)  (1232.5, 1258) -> 1.02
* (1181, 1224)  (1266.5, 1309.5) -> 0.82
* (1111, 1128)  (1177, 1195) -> 0.72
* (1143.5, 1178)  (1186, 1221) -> 1.02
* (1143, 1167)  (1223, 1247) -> 1.03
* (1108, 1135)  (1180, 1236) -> 0.87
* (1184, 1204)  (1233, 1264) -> 1.10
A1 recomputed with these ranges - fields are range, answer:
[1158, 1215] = 119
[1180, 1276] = 127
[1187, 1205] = 129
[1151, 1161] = 145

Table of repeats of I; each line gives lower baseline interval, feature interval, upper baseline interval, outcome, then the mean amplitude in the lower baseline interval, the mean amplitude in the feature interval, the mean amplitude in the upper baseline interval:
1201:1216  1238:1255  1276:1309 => -0.178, 134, 144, 107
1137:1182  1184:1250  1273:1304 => -0.130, 127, 134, 109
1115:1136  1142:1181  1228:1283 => 0.132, 148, 125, 123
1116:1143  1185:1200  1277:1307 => 0.083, 148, 123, 110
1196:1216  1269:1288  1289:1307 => 0.211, 133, 97.9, 115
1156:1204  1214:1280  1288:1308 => -0.110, 116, 127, 113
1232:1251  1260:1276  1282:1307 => 0.252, 144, 102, 113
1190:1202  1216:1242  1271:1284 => -0.180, 133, 138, 94.9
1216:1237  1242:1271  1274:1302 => -0.021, 136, 126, 110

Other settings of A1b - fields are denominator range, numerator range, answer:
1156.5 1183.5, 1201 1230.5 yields 1.22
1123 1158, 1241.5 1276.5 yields 0.82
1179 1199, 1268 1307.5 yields 0.94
